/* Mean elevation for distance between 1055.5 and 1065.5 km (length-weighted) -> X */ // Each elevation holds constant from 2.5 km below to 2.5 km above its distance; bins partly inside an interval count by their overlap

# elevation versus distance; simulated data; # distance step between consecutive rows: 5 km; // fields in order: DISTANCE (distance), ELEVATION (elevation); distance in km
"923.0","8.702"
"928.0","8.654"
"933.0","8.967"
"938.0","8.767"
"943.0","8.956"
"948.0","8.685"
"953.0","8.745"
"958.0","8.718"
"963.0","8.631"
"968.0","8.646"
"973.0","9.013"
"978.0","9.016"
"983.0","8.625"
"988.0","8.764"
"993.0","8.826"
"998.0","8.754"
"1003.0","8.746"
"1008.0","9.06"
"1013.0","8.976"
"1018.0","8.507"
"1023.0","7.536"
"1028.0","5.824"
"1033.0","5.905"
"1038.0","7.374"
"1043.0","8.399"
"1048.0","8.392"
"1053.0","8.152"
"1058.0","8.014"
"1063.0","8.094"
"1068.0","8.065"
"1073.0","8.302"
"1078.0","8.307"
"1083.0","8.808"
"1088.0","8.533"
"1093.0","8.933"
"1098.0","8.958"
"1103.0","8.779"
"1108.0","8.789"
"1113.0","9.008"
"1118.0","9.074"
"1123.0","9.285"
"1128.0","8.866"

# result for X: 8.05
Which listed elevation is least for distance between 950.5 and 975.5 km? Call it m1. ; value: 8.631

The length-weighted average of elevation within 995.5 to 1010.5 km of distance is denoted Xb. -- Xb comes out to 8.85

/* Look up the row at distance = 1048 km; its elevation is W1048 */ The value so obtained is 8.392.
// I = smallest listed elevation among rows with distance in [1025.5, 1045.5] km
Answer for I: 5.824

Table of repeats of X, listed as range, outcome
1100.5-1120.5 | 8.91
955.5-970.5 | 8.67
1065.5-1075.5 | 8.18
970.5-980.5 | 9.01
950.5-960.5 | 8.73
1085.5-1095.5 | 8.73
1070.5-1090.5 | 8.49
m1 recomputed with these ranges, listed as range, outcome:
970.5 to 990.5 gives 8.625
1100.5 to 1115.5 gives 8.779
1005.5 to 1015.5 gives 8.976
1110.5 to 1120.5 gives 9.008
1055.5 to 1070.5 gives 8.014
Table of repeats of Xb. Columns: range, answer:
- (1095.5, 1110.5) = 8.84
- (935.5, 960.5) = 8.77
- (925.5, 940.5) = 8.8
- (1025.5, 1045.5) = 6.88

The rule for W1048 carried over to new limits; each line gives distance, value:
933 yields 8.967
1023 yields 7.536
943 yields 8.956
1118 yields 9.074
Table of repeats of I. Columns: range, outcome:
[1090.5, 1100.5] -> 8.933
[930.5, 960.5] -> 8.685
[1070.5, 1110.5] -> 8.302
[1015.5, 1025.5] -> 7.536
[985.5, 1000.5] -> 8.754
